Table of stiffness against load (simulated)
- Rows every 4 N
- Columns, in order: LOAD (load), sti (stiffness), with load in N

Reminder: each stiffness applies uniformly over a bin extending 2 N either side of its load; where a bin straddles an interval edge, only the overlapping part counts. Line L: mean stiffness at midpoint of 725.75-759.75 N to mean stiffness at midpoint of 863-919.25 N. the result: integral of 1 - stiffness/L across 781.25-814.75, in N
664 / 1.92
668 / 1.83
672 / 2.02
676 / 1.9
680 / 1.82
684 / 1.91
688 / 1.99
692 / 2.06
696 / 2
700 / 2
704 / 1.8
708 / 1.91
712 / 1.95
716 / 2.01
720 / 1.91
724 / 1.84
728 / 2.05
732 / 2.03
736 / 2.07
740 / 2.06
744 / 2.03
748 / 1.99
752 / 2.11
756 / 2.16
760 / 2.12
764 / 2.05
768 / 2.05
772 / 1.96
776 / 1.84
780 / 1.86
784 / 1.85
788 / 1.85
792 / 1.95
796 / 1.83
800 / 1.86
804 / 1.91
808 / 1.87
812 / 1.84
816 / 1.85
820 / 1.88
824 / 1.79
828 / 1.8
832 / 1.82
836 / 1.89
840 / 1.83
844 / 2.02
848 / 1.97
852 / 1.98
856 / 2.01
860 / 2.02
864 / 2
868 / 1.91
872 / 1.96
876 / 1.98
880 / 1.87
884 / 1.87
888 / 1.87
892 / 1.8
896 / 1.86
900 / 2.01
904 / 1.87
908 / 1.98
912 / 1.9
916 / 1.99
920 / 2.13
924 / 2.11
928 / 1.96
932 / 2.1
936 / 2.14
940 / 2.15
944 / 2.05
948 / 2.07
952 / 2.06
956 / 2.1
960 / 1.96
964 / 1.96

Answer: 2.4 N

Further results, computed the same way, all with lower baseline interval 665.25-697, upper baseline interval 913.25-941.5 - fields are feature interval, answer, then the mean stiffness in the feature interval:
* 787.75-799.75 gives 0.7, 1.88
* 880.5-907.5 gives 2.3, 1.88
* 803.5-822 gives 1.3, 1.87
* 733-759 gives -1.3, 2.07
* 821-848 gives 2.1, 1.87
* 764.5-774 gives -0.1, 2.01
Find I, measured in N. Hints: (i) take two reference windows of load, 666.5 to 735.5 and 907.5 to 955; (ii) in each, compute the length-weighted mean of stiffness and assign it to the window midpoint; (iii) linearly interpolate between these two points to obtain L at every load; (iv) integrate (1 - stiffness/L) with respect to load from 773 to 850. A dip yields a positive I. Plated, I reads 4.98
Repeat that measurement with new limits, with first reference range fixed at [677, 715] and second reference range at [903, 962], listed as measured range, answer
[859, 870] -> 0.2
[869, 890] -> 1.1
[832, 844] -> 0.7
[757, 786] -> 0.0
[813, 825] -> 0.9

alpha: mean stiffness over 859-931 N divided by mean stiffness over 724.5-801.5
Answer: 0.98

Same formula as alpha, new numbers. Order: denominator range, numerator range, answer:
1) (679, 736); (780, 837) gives 0.95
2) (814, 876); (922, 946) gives 1.09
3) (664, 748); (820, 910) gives 0.98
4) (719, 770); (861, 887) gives 0.95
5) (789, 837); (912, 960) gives 1.11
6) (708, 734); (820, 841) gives 0.93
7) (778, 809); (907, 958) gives 1.10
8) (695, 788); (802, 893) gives 0.96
